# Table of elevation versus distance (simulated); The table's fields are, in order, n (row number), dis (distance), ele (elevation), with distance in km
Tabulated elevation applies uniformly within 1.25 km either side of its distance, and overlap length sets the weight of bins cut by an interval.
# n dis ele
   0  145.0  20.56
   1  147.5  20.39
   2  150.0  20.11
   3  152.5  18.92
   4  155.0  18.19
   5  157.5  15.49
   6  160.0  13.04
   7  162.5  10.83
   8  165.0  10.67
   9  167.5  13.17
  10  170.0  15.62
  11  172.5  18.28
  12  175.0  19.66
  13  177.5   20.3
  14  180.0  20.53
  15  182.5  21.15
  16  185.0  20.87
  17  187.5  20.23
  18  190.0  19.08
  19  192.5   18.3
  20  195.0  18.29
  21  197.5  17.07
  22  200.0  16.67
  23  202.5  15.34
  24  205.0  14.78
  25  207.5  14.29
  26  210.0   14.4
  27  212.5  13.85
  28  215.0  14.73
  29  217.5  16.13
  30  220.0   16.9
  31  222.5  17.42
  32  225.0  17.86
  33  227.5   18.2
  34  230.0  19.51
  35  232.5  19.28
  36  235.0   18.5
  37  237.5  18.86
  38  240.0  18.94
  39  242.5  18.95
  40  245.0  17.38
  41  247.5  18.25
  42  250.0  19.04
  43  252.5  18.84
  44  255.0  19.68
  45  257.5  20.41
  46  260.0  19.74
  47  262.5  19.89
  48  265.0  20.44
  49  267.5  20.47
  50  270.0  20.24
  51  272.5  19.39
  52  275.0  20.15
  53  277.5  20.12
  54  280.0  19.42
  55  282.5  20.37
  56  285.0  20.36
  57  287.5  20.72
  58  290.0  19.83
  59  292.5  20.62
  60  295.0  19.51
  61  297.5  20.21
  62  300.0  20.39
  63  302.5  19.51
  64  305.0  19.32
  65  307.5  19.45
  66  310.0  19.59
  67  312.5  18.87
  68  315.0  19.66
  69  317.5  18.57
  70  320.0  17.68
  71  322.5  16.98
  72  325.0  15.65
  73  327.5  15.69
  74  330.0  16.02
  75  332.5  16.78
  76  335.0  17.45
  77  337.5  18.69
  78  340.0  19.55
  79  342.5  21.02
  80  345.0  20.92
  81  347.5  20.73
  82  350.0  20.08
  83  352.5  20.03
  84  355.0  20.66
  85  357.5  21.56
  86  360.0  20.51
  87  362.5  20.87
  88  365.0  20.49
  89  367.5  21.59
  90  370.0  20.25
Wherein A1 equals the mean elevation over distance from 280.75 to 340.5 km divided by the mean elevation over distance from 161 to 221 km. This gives 1.13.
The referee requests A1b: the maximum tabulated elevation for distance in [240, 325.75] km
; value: 20.72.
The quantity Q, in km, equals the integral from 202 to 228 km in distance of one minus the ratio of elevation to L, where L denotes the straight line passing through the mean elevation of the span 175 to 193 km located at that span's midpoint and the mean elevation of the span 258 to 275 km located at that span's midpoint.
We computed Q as 5.6 km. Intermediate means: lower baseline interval 20.1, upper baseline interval 20.1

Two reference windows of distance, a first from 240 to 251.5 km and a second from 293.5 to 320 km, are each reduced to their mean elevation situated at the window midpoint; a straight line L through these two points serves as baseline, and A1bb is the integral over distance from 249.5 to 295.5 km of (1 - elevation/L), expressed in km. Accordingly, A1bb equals -2.7 km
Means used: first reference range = 18.5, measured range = 20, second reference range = 19.4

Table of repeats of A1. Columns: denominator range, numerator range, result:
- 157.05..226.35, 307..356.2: 1.12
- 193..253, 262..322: 1.15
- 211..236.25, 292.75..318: 1.14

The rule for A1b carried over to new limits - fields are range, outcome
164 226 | 21.15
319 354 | 21.02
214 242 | 19.51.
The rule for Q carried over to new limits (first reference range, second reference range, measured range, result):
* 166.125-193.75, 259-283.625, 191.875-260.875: 6.74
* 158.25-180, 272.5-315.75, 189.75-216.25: 1.12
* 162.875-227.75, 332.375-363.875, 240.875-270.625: -2.03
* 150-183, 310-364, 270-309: -3.50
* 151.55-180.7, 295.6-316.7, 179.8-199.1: -3.06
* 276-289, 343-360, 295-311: 0.47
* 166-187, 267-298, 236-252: 0.81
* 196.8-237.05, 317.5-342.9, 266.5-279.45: -2.28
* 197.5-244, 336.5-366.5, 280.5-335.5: 1.22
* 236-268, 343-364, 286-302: -0.27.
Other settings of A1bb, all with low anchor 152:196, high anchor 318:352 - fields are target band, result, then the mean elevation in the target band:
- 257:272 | -1.9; 20.1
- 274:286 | -1.4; 20.1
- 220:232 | -0.4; 18.2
